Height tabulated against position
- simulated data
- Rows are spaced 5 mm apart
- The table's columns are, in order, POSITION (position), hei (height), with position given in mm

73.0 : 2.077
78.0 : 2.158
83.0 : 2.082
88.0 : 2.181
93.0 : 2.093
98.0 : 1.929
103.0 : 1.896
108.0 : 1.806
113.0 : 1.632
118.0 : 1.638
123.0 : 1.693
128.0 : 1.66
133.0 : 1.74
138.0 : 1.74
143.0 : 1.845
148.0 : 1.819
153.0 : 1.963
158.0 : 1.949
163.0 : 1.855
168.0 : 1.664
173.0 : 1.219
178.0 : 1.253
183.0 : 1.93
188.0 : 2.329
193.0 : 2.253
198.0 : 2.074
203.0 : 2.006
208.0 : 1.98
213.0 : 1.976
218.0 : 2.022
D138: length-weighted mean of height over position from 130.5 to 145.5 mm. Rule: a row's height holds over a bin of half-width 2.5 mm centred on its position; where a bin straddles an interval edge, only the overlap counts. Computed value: 1.77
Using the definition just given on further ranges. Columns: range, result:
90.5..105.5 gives 1.97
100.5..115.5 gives 1.78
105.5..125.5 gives 1.69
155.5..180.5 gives 1.59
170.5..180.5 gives 1.24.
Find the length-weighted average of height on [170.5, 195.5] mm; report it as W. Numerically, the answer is 1.8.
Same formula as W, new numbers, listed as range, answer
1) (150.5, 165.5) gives 1.92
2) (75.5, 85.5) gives 2.12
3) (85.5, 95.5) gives 2.14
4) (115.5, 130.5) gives 1.66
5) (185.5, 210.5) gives 2.13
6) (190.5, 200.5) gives 2.16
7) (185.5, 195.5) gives 2.29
